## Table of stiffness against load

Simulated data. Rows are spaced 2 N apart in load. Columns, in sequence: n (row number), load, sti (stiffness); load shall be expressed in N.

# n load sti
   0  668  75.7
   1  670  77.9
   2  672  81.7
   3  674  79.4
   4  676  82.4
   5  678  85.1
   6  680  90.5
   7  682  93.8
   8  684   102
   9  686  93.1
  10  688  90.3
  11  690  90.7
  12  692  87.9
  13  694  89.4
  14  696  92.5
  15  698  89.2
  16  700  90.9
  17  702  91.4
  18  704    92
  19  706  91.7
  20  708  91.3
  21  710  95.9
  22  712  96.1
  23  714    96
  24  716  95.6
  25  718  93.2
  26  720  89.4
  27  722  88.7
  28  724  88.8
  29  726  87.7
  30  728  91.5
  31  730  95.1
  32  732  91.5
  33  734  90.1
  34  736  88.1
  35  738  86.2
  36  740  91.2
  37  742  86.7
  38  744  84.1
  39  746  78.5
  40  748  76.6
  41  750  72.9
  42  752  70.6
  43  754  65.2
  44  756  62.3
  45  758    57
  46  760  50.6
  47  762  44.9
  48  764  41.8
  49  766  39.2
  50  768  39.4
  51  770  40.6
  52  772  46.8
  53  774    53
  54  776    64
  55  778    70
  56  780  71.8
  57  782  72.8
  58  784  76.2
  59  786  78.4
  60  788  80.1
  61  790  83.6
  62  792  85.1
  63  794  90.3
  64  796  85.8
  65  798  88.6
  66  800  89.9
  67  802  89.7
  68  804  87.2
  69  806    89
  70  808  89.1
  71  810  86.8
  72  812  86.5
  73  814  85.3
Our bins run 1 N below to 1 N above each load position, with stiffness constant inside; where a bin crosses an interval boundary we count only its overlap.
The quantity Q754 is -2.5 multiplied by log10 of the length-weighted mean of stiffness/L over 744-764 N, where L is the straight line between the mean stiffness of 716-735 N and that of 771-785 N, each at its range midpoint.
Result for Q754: 0.20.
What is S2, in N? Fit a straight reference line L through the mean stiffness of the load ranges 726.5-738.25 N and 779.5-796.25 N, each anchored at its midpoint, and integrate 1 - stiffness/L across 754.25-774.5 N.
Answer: 8.8 N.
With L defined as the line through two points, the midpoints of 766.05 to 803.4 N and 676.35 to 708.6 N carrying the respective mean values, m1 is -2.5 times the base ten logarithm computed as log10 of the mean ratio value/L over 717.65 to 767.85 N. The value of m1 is 0.08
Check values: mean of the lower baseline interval 91.2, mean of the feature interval 75.6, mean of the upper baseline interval 71.9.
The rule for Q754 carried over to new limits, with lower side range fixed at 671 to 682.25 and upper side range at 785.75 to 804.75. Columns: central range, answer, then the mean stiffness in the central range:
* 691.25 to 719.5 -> -0.09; 92.4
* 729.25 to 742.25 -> -0.05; 89.9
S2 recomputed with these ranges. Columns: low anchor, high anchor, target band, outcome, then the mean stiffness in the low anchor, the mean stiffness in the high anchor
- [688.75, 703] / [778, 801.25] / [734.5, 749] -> 0.2 N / 90.3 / 81.6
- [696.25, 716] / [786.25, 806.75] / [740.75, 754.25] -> 1.9 N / 92.9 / 86.6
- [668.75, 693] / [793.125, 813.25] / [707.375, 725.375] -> -1.0 N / 87.8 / 88.2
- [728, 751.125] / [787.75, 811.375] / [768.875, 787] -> 4.8 N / 85.7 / 87.3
